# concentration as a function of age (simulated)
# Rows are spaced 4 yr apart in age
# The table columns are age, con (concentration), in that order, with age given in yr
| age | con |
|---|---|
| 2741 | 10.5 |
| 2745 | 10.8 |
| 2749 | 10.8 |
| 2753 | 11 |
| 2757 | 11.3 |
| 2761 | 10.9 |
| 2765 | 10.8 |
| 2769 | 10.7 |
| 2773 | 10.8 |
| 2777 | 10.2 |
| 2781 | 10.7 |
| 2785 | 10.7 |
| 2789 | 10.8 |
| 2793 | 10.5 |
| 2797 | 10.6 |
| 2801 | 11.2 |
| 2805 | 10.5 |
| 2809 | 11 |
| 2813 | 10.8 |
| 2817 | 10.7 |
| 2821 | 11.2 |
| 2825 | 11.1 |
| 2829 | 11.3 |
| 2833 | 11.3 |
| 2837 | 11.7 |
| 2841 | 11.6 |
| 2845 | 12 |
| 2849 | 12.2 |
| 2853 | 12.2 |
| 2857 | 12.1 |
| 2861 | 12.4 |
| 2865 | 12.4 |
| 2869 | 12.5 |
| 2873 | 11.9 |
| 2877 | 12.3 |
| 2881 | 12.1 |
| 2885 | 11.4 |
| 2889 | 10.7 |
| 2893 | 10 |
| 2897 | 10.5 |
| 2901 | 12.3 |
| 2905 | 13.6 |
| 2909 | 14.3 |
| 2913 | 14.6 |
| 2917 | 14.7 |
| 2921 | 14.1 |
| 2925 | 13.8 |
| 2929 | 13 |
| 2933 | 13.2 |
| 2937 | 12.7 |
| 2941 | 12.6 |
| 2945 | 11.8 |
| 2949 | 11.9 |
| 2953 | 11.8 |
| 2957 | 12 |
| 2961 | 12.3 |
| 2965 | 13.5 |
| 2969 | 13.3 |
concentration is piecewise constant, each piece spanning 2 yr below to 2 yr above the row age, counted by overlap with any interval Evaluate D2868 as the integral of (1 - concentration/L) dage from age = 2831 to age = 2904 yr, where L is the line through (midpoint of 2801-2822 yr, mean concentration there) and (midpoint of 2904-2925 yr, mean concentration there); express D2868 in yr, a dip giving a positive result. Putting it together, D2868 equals 5.0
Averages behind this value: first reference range 10.9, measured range 11.8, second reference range 14.2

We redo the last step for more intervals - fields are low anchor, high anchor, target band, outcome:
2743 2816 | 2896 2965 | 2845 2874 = -0.8 yr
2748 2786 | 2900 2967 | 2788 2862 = 1.8 yr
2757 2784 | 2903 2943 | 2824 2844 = 0.8 yr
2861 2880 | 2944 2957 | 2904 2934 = -4.8 yr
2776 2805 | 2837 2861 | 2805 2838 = 0.9 yr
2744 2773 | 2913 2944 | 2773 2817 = 2.9 yr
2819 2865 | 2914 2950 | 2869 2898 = 2.4 yr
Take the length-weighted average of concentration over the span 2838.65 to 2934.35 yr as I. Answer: 12.5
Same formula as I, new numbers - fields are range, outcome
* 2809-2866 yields 11.6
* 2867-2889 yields 11.9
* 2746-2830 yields 10.8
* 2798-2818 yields 10.8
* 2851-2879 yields 12.3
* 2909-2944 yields 13.6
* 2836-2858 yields 12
